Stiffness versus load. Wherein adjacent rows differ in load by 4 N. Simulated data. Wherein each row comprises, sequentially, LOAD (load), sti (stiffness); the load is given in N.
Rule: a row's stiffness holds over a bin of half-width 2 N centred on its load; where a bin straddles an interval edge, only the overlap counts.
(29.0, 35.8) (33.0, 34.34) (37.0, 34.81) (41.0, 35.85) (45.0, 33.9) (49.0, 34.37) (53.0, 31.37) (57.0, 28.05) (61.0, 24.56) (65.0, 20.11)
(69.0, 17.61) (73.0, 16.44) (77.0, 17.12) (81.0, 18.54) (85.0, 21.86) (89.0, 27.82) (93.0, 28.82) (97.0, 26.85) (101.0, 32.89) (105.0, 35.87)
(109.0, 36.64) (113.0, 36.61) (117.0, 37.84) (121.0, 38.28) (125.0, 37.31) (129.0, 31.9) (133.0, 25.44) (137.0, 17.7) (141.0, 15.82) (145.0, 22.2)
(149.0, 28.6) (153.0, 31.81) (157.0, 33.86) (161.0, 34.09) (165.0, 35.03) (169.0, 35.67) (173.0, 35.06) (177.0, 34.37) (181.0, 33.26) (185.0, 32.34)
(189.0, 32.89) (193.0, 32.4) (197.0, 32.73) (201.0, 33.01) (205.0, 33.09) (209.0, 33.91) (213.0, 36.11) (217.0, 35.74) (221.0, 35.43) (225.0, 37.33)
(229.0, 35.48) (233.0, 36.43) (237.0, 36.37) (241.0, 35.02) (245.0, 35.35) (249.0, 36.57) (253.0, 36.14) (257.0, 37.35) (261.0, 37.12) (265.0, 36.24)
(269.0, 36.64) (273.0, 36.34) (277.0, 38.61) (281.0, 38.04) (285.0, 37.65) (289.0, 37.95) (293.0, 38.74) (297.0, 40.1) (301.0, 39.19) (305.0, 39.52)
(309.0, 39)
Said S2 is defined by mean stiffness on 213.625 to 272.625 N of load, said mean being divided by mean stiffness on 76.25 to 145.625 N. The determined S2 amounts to 1.27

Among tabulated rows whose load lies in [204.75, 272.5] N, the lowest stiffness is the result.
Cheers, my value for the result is 33.09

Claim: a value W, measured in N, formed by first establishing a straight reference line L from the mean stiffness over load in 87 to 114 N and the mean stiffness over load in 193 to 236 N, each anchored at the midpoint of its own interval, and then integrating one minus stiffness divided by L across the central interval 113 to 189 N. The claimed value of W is 4.5 N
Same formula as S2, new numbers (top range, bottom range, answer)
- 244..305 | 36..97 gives 1.45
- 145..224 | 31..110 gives 1.20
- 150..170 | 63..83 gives 1.88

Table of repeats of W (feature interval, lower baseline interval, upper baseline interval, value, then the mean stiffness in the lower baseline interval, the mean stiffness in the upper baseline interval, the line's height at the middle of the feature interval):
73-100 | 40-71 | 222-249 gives 5.6 N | 28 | 36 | 29.4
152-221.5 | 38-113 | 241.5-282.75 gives -2.0 N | 27.5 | 36.8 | 33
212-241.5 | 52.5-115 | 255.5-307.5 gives -1.1 N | 26.2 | 38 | 34.7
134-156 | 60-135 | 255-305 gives 4.9 N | 28.1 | 37.9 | 30.6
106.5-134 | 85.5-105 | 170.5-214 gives -4.5 N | 29.2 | 33.5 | 30.3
